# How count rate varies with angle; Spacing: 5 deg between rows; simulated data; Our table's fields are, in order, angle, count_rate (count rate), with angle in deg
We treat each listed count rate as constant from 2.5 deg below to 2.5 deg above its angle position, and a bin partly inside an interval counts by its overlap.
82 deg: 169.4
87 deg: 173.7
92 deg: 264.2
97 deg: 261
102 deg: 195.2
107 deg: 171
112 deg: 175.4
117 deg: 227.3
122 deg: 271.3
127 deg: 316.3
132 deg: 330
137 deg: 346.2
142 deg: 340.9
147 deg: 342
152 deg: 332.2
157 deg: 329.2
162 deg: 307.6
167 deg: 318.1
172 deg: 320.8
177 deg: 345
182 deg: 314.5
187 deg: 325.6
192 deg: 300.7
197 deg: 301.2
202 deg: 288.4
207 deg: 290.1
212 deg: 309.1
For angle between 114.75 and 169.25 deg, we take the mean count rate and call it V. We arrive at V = 315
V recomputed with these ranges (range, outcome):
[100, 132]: 235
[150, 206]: 316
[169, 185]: 326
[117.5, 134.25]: 296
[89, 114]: 213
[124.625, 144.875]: 334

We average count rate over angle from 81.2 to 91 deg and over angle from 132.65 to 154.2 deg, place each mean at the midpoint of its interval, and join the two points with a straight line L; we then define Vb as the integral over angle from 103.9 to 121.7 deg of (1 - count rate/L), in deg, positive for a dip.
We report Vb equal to 4.0 deg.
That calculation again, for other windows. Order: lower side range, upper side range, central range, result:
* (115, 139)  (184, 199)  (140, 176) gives -2.8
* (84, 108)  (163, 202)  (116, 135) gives -3.2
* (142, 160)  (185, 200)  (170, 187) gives -0.5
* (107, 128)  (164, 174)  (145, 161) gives -2.2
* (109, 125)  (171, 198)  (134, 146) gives -4.0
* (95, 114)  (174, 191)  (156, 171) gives -1.2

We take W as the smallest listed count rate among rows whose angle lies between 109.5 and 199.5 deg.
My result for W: 175.4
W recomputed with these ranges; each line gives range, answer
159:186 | 307.6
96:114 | 171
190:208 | 288.4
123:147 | 316.3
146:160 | 329.2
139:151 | 340.9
